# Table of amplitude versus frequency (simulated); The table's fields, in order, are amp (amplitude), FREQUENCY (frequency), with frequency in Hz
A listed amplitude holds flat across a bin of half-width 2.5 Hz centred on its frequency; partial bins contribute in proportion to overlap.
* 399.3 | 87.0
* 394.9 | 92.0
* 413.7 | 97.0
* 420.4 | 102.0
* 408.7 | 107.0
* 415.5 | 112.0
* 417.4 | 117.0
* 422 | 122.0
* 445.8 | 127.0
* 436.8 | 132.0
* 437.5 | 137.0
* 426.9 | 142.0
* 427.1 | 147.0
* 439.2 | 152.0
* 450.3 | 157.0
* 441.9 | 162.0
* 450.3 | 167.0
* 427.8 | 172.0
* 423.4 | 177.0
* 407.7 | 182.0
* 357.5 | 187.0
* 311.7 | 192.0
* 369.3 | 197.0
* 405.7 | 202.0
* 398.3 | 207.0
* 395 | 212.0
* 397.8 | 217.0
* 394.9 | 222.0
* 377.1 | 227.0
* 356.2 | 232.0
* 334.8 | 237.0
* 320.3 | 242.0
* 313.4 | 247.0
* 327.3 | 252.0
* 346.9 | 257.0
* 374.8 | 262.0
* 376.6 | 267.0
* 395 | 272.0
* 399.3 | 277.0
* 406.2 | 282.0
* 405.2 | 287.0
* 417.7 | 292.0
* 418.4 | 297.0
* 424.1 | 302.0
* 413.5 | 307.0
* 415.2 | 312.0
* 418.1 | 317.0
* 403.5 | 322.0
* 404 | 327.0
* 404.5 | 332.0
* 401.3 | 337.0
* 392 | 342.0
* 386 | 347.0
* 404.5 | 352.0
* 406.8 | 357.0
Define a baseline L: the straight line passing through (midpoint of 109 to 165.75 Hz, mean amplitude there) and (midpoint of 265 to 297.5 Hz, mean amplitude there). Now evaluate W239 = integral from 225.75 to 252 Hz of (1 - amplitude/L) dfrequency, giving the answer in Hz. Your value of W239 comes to 4.7 Hz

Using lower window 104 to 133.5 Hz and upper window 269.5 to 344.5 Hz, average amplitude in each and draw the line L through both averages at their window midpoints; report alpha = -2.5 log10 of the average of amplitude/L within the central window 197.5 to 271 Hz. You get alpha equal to 0.13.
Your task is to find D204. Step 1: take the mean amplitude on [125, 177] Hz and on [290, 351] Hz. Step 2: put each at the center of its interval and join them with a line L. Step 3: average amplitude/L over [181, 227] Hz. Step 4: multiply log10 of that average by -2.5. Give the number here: 0.13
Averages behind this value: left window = 438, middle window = 381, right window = 408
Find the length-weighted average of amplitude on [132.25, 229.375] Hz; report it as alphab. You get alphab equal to 408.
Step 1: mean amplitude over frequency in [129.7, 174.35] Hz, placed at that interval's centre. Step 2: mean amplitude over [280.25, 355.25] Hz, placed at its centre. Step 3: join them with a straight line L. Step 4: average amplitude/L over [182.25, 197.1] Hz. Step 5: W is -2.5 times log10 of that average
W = 0.22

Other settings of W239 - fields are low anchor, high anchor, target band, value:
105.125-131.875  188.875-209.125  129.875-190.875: -4.4 Hz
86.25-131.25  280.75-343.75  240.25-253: 2.9 Hz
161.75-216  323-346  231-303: 4.5 Hz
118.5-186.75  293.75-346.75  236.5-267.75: 5.8 Hz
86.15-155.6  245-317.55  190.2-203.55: 1.5 Hz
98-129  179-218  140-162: -1.9 Hz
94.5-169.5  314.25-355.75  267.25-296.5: 0.4 Hz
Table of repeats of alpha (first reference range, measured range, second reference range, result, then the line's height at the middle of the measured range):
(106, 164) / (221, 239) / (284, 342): 0.16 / 420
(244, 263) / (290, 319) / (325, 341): -0.11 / 379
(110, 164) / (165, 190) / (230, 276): -0.02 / 404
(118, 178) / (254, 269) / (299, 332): 0.15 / 420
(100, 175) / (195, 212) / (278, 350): 0.08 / 422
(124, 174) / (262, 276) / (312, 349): 0.08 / 415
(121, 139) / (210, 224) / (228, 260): -0.10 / 360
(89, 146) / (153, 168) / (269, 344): -0.07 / 419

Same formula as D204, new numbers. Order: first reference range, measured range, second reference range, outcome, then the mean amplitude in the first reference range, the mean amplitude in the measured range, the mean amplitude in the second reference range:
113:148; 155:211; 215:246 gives -0.03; 430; 403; 361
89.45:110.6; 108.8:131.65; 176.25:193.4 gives -0.06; 410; 426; 374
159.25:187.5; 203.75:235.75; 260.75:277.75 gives 0.06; 423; 385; 386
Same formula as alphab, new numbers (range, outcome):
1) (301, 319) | 417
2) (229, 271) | 346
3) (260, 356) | 403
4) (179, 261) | 364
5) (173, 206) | 382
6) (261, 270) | 377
